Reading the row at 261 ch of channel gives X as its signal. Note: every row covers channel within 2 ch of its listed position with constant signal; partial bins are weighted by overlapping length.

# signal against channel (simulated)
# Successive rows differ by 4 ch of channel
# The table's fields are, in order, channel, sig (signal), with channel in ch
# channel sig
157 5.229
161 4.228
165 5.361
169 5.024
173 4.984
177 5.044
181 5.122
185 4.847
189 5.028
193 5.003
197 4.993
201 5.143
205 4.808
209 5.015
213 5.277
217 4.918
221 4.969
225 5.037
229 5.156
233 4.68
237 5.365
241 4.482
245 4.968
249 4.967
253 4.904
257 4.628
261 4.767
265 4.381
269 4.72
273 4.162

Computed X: 4.767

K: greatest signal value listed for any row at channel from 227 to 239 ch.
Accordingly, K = 5.365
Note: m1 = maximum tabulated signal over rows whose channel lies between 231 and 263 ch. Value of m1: 5.365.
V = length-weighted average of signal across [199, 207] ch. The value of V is 4.98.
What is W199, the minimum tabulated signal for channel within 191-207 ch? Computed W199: 4.808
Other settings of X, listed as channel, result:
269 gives 4.72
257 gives 4.628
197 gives 4.993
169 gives 5.024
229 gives 5.156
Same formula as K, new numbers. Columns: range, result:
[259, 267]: 4.767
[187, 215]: 5.277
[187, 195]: 5.028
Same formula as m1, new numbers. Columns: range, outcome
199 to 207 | 5.143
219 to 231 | 5.156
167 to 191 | 5.122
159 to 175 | 5.361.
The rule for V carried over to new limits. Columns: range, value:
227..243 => 4.92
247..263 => 4.82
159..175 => 4.9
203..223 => 5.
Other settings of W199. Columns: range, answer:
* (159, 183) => 4.228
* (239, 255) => 4.482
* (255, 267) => 4.381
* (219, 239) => 4.68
